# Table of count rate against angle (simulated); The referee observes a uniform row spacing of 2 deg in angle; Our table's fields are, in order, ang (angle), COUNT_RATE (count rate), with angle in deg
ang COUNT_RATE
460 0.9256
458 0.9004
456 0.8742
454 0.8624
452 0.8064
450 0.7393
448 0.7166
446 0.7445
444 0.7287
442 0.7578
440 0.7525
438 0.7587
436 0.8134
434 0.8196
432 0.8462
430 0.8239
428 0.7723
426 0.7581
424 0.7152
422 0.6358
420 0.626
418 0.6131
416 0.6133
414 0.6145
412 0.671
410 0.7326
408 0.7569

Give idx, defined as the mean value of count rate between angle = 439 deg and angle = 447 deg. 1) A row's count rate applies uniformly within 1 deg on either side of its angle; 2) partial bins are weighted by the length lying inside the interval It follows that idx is 0.746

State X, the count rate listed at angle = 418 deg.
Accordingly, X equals 0.6131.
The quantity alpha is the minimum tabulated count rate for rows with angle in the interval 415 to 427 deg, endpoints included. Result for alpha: 0.6131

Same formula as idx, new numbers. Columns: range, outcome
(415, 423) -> 0.622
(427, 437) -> 0.815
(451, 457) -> 0.848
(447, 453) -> 0.754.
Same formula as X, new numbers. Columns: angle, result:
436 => 0.8134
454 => 0.8624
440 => 0.7525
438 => 0.7587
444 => 0.7287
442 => 0.7578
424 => 0.7152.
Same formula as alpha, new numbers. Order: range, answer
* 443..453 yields 0.7166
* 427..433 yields 0.7723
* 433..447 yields 0.7287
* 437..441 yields 0.7525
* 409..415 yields 0.6145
